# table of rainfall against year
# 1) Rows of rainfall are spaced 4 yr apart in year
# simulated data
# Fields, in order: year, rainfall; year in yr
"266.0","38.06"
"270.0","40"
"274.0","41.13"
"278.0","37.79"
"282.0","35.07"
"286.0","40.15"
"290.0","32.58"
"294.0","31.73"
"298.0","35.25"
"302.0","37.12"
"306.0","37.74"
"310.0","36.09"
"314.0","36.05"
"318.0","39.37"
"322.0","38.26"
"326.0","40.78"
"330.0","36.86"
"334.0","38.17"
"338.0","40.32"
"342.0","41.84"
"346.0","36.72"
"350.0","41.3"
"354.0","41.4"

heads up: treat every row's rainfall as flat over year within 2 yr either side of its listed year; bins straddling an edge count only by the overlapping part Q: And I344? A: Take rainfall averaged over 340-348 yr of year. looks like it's 39.3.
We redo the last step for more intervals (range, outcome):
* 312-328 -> 38.6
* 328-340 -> 38.4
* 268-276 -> 40.6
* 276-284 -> 36.4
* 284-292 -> 36.4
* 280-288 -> 37.6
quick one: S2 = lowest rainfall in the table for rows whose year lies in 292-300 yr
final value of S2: 31.73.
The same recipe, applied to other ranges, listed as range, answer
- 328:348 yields 36.72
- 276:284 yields 35.07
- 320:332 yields 36.86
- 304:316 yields 36.05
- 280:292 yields 32.58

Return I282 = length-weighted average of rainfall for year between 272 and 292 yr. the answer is 37.3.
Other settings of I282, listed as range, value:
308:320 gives 37.2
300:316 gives 36.8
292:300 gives 33.5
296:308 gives 36.7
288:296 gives 32.2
